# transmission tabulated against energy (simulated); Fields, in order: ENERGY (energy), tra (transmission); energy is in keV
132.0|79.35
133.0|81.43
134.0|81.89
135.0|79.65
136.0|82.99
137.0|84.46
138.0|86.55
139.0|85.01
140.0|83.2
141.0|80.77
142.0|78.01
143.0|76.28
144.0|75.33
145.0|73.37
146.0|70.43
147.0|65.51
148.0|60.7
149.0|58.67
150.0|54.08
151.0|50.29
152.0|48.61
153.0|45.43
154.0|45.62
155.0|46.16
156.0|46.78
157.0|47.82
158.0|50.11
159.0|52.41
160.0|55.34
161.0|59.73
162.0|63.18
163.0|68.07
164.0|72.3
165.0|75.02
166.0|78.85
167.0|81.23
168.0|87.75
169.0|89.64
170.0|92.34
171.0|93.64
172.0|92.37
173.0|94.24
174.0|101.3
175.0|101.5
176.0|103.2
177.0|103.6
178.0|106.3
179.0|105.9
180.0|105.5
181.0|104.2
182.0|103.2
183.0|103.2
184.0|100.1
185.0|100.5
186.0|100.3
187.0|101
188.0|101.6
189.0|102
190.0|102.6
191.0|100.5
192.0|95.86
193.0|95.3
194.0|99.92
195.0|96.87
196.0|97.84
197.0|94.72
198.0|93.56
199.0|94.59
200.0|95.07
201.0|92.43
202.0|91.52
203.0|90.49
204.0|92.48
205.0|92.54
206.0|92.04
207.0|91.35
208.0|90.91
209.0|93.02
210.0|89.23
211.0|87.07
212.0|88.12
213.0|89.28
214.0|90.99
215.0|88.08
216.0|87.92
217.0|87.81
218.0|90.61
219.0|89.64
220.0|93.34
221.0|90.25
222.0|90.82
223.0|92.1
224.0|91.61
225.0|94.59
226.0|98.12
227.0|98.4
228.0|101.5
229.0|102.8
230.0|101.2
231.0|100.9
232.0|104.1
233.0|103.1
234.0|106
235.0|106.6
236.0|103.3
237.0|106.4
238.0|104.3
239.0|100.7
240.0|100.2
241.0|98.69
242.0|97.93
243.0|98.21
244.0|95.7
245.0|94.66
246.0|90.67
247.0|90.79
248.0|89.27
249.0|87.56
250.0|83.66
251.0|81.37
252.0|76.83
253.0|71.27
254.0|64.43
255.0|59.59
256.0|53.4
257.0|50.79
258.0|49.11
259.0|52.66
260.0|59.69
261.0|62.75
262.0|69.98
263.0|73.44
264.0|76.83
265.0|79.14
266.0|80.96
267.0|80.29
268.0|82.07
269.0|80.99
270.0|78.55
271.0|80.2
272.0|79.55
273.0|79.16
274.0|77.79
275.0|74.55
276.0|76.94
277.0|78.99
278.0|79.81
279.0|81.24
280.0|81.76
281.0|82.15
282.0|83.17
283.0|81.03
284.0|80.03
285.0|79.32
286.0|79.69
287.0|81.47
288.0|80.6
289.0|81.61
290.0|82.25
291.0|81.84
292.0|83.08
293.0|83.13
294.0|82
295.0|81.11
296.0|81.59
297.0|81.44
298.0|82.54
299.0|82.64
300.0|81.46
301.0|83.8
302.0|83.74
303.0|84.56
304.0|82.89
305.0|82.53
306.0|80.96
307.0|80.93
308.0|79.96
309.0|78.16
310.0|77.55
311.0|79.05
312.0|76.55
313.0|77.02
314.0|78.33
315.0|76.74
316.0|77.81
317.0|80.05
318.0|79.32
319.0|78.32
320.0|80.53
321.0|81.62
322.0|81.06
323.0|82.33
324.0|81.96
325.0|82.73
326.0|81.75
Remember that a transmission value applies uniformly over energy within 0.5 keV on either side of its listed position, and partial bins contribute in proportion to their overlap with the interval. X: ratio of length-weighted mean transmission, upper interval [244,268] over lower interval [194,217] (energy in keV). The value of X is 0.80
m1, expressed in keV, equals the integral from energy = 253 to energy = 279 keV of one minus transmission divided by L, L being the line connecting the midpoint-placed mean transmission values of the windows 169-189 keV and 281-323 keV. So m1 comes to 4.50 keV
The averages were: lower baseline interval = 100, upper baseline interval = 80.8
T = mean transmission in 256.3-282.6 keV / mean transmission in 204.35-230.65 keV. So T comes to 0.8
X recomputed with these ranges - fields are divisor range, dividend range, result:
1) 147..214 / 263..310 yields 0.95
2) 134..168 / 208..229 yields 1.38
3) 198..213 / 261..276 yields 0.85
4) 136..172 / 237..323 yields 1.17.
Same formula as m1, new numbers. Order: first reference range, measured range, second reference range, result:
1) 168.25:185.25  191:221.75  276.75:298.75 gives 0.9 keV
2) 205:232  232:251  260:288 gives -2.3 keV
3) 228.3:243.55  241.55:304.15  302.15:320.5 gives 8.2 keV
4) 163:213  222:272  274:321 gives 0.8 keV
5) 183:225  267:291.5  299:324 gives 1.2 keV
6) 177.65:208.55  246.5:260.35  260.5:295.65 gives 2.5 keV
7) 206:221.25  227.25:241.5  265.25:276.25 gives -2.8 keV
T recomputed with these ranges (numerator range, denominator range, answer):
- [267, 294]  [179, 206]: 0.82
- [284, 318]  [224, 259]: 0.90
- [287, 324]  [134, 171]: 1.18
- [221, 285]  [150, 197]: 1.01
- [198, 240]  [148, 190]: 1.18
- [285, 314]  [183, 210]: 0.84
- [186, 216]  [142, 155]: 1.56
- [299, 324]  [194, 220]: 0.88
